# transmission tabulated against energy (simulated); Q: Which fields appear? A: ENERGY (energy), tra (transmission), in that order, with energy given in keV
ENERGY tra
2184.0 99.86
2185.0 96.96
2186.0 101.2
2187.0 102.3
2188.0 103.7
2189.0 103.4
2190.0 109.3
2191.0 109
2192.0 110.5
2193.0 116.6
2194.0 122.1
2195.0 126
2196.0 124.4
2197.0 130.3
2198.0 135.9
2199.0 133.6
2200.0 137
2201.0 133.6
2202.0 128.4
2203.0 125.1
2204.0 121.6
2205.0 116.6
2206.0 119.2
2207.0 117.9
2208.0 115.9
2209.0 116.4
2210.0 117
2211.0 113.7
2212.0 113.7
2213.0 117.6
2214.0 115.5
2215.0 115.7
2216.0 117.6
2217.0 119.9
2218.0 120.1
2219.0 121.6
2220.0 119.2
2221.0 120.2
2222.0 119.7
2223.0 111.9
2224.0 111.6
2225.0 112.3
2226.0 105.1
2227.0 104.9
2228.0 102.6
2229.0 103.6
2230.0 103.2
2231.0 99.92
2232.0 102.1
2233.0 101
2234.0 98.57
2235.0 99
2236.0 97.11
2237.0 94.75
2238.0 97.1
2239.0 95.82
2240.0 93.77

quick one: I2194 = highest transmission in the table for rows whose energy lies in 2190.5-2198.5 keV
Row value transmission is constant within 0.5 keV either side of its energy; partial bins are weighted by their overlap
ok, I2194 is 135.9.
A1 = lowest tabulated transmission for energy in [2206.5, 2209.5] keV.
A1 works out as 115.9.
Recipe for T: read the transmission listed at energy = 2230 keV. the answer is 103.2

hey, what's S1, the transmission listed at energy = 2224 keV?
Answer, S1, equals 111.6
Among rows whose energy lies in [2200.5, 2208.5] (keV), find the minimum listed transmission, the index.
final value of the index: 115.9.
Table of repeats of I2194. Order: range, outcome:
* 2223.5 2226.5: 112.3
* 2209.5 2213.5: 117.6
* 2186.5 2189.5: 103.7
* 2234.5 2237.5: 99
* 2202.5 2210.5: 125.1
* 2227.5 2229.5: 103.6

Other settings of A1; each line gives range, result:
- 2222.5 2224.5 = 111.6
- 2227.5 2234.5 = 98.57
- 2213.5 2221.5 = 115.5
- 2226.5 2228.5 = 102.6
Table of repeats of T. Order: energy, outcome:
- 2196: 124.4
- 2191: 109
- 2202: 128.4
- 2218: 120.1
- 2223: 111.9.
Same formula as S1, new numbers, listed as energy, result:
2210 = 117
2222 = 119.7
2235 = 99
